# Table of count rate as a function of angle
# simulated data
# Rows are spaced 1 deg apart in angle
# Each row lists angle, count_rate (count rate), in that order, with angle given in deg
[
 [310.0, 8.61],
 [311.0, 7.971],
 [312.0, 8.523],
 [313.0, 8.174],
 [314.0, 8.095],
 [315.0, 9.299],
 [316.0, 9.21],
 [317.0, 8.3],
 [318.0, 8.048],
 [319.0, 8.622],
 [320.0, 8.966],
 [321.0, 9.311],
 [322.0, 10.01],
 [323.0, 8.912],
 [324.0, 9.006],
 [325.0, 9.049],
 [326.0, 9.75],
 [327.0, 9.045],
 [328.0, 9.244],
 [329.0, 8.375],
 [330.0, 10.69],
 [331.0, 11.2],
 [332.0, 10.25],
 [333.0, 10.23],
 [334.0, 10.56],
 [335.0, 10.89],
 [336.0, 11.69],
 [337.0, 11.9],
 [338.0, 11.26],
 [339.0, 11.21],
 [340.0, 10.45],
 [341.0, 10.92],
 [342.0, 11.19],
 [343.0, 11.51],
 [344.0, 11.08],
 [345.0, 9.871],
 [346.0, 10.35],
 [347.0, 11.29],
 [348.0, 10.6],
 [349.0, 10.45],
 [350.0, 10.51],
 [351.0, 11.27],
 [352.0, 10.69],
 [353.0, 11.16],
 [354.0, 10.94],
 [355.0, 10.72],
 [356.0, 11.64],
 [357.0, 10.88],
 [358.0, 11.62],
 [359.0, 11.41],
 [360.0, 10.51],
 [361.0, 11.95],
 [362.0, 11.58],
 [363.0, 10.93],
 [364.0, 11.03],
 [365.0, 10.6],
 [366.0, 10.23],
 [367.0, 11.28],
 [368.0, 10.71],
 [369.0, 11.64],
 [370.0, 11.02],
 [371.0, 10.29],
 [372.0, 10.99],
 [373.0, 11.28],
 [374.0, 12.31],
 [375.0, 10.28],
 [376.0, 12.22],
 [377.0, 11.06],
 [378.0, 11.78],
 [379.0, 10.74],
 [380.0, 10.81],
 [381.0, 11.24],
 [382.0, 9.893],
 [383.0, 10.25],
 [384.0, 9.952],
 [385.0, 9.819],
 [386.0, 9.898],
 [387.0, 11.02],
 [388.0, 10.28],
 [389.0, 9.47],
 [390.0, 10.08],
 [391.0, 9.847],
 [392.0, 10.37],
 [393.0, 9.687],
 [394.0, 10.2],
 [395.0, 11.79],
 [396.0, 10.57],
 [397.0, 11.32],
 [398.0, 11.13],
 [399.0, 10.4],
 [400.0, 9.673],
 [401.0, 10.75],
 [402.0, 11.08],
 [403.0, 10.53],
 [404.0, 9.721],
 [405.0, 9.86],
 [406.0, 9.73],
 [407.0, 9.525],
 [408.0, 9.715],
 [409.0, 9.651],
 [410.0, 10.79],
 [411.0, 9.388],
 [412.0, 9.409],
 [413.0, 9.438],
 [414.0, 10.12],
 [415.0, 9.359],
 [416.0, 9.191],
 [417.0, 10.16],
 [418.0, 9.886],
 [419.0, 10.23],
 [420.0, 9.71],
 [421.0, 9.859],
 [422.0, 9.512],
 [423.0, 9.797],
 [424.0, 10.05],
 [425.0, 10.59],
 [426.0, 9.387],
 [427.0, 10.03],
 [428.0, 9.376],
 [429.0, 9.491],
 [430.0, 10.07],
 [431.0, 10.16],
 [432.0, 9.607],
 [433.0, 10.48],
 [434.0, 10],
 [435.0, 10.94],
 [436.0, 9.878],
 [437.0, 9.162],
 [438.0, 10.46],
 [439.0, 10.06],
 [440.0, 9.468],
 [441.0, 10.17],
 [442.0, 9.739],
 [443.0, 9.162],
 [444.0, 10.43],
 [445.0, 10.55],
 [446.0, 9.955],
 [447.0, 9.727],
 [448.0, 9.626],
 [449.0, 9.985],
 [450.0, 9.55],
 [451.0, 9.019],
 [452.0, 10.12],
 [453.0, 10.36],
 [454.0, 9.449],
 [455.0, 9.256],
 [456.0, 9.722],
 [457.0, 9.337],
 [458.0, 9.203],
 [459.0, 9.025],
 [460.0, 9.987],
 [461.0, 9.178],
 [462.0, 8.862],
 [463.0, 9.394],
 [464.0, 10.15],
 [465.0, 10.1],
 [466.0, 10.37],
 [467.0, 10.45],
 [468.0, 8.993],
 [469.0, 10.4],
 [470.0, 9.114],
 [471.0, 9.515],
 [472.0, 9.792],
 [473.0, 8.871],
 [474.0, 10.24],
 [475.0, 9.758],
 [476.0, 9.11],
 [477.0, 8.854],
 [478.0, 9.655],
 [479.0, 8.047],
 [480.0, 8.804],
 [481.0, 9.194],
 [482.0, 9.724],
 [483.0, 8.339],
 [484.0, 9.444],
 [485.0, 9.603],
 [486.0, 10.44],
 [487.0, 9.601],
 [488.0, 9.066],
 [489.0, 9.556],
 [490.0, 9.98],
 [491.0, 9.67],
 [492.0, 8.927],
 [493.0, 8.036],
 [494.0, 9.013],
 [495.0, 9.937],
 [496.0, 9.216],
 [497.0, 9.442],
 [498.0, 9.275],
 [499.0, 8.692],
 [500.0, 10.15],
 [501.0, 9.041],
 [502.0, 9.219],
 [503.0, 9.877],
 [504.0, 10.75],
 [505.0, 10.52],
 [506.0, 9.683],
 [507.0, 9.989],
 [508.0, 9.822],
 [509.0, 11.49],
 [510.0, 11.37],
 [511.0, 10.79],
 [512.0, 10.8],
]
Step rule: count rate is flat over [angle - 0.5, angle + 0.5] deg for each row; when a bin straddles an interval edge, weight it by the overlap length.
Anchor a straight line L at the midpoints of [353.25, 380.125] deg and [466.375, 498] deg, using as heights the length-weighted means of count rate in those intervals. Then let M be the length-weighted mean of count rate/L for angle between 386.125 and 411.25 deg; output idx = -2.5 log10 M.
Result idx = 0.04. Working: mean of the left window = 11.1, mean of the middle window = 10.3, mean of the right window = 9.38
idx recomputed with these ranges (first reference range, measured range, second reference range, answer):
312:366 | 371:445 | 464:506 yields -0.03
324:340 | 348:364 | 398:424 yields -0.09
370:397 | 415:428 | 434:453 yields 0.04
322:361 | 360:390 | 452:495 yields -0.05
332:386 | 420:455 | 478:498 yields 0.01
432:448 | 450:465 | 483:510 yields 0.04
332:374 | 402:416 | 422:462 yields 0.05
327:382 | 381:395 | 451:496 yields 0.04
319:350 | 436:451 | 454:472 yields -0.01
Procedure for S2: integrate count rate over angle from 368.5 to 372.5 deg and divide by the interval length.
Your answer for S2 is 11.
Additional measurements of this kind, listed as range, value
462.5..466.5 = 10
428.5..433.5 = 9.96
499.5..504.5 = 9.81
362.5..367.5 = 10.8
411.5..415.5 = 9.58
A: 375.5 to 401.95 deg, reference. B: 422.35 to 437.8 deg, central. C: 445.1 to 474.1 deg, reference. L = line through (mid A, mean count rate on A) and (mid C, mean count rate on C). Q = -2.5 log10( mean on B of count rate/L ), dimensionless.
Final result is 0.009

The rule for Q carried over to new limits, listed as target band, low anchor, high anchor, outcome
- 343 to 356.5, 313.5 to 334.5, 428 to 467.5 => -0.15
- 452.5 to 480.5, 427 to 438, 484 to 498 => 0.02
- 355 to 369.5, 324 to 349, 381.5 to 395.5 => -0.08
